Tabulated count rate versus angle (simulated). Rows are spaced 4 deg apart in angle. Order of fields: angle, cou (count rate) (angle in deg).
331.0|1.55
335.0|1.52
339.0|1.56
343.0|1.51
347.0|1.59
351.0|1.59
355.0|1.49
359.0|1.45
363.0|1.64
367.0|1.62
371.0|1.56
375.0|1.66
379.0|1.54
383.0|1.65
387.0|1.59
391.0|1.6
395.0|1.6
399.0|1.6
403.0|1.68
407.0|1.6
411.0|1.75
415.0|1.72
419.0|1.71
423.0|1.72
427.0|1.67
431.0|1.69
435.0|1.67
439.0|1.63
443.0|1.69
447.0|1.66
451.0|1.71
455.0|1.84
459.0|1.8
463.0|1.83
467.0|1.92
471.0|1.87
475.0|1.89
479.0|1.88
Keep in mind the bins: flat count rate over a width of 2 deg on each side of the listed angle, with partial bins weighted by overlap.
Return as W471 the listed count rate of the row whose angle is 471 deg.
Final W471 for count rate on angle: 1.87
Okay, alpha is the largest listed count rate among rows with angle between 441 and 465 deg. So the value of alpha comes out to 1.84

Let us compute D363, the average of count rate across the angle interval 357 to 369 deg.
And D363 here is 1.57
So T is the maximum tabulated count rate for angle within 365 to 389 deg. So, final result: 1.66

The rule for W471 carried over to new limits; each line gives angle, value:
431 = 1.69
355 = 1.49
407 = 1.6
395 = 1.6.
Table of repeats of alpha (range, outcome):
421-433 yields 1.72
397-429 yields 1.75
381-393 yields 1.65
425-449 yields 1.69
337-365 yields 1.64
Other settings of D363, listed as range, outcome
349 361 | 1.51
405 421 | 1.69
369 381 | 1.59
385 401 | 1.6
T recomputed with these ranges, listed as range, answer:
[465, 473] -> 1.92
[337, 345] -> 1.56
